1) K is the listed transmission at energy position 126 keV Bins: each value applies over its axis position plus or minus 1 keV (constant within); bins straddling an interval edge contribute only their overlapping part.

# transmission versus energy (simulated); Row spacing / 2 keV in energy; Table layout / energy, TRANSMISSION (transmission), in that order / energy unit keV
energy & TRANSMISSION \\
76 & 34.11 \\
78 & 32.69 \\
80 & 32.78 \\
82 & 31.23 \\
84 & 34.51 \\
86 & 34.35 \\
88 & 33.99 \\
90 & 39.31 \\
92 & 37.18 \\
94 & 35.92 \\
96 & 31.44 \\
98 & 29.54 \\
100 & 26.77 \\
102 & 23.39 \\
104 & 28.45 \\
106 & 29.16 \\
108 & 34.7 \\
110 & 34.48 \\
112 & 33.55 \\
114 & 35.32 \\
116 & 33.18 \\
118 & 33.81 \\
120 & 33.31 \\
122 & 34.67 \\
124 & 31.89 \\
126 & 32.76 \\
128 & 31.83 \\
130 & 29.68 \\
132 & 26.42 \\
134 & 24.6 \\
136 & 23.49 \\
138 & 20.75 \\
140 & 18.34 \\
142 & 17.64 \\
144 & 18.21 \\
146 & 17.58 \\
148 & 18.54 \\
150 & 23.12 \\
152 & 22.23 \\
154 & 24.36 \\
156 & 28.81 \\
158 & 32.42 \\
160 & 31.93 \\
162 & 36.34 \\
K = 32.76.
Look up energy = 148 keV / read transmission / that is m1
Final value 18.54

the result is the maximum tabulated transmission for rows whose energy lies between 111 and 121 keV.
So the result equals 35.32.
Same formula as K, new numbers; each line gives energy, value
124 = 31.89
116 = 33.18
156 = 28.81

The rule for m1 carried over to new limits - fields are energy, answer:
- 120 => 33.31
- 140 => 18.34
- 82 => 31.23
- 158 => 32.42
